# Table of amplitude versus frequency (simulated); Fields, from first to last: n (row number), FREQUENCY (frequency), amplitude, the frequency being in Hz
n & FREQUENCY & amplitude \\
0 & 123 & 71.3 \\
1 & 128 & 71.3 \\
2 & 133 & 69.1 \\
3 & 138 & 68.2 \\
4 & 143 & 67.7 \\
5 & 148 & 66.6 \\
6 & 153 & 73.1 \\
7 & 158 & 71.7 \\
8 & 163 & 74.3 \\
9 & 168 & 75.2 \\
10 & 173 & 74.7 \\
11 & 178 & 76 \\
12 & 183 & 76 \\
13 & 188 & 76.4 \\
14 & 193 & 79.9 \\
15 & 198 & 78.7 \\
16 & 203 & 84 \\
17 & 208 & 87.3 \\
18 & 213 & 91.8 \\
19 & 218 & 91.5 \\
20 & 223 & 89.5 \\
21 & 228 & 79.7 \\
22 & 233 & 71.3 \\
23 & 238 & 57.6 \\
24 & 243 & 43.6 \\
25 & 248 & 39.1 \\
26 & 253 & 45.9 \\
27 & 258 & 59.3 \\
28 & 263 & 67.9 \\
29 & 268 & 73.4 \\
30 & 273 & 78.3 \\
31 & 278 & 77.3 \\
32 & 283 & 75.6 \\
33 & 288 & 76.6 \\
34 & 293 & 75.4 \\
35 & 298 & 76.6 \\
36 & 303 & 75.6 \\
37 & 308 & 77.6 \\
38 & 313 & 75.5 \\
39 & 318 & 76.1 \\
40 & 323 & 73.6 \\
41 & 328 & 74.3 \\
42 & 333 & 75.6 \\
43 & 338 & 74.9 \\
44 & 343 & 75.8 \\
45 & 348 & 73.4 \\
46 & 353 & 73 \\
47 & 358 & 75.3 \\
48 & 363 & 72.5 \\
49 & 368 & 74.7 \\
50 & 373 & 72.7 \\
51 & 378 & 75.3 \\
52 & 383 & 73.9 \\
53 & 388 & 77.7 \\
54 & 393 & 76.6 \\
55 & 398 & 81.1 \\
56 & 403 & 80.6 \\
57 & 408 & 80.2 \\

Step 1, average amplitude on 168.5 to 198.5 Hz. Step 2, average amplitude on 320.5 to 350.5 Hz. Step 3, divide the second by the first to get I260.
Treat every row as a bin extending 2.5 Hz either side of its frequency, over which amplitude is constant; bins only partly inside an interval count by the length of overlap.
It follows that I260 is 1.0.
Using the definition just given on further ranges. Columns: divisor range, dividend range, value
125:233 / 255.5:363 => 0.96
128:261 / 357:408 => 1.06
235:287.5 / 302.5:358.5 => 1.20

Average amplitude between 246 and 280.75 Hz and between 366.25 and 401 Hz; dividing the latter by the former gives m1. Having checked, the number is 1.20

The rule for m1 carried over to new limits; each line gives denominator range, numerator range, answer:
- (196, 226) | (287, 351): 0.87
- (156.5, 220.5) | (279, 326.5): 0.95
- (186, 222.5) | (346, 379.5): 0.87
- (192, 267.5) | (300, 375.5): 1.05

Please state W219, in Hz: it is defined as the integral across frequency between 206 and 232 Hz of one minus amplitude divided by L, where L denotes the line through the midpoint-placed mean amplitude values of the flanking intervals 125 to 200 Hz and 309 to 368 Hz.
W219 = -4.7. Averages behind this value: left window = 73.2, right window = 74.6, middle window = 87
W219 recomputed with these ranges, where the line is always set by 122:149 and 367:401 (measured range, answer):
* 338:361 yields 0.2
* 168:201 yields -3.0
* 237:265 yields 8.0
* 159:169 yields -0.6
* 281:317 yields -1.2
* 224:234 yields -0.9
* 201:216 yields -3.5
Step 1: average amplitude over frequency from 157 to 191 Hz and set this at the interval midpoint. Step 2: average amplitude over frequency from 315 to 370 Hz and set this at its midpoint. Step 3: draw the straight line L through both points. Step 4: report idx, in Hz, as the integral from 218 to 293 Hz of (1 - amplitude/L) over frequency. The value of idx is 6.9 Hz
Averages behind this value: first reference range 75.1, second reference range 74.5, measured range 67.9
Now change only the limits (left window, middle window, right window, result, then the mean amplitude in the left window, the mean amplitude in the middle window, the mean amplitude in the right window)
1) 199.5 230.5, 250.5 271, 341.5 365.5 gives 5.1 Hz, 87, 62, 73.9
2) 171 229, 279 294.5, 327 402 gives 0.5 Hz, 82.3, 76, 75.2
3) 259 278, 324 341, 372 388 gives -0.2 Hz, 72.6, 74.8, 74.7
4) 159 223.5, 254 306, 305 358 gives 2.8 Hz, 80.7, 72.8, 75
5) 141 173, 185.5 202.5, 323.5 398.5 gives -1.6 Hz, 71.7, 79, 74.9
